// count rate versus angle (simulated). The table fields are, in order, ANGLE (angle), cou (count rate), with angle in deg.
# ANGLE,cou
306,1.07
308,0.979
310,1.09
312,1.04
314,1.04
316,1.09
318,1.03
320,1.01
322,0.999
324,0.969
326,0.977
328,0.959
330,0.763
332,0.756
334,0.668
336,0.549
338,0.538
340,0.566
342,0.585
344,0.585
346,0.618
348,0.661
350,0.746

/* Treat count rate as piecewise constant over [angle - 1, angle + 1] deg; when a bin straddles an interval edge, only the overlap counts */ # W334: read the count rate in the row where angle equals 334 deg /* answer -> 0.668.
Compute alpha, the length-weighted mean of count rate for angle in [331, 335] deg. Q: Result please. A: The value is 0.712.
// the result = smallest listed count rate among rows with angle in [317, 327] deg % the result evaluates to 0.969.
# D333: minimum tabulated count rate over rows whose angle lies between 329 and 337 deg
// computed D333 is 0.549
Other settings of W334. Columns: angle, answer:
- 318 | 1.03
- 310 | 1.09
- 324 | 0.969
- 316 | 1.09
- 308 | 0.979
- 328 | 0.959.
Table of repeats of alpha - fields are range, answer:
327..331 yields 0.861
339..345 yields 0.579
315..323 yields 1.03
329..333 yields 0.76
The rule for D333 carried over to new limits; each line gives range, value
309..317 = 1.04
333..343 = 0.538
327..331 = 0.763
